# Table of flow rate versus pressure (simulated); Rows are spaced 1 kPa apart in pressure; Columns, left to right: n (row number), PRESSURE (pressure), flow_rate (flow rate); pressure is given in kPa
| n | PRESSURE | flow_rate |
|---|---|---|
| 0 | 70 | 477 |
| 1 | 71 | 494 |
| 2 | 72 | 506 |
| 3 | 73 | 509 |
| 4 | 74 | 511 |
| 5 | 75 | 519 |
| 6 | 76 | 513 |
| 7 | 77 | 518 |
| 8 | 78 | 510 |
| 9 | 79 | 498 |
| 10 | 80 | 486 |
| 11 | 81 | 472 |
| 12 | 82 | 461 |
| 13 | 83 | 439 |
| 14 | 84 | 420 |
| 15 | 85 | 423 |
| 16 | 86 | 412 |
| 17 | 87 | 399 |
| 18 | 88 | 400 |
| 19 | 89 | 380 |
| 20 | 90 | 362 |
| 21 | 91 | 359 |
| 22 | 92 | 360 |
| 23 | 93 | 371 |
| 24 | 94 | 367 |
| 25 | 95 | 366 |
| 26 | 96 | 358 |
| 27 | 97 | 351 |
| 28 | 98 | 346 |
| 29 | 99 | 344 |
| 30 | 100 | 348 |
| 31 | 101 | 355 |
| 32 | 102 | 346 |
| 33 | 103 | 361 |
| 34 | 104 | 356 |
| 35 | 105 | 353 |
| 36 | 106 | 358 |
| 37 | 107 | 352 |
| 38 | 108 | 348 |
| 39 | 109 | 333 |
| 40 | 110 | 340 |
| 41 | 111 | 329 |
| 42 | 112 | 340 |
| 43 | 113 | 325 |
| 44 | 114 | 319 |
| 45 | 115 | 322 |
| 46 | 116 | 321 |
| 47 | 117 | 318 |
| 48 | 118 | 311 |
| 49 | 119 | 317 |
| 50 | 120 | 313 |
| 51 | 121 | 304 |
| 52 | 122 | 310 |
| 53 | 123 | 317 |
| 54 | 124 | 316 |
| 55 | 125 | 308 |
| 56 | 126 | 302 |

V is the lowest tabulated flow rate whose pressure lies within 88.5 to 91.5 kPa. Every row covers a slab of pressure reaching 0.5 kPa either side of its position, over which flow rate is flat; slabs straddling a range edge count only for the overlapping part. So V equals 359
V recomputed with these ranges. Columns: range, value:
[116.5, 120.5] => 311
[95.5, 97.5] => 351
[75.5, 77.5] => 513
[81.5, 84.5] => 420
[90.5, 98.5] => 346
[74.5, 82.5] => 461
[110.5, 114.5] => 319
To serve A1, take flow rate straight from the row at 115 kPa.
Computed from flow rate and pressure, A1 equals 322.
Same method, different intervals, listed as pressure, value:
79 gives 498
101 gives 355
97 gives 351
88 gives 400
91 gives 359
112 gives 340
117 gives 318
